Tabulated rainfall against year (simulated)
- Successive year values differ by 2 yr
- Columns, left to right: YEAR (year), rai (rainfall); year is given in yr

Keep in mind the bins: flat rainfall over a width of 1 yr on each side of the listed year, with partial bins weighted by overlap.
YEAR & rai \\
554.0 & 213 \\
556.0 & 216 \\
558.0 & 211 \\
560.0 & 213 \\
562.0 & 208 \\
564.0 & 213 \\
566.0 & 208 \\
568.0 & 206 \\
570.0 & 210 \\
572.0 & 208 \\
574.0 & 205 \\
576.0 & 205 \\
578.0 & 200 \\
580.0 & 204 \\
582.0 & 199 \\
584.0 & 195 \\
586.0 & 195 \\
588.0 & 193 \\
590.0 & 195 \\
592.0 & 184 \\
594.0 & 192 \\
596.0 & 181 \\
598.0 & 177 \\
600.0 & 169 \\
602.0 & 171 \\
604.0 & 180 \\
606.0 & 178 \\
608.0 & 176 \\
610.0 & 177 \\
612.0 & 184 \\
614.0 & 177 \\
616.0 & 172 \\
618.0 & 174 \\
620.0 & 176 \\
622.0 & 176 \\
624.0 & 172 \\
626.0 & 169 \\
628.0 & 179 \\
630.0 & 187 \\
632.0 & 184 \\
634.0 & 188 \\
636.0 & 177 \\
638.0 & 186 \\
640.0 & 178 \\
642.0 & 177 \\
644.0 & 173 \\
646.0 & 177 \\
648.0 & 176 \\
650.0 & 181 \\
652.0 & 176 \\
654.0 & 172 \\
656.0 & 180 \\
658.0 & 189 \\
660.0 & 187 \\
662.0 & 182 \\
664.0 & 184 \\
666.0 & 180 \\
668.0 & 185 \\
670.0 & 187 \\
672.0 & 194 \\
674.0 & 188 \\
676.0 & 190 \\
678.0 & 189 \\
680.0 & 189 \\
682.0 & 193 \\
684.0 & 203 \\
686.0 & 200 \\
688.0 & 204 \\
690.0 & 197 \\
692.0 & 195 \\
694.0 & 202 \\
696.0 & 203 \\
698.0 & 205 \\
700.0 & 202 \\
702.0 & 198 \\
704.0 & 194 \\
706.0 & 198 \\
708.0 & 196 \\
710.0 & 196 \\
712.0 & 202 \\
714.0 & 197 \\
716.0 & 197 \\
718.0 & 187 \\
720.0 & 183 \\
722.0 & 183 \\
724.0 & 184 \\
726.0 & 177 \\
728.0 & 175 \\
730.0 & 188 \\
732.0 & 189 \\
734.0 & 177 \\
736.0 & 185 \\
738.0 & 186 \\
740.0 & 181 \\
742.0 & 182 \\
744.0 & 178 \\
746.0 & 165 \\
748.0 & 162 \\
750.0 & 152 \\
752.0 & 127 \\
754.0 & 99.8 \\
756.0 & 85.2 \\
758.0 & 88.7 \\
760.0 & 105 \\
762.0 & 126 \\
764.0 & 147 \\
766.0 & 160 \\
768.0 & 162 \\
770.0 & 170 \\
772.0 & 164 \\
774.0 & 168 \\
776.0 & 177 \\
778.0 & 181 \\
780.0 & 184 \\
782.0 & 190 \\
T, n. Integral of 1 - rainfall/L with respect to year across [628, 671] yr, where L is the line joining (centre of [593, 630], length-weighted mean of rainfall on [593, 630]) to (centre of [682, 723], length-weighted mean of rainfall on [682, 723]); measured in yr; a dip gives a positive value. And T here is 1.0 yr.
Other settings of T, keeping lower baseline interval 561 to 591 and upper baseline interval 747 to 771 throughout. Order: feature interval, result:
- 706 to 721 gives -4.5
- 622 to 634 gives 0.3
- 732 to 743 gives -3.3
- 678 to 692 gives -3.2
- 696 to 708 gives -3.5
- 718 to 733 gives -3.9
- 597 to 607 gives 0.9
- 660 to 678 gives -2.1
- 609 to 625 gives 0.9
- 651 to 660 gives -0.4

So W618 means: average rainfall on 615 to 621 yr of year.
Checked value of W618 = 174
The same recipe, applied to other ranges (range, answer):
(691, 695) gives 198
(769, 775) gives 167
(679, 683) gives 191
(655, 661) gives 185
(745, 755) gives 141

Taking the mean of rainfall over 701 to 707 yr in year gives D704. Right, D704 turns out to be 197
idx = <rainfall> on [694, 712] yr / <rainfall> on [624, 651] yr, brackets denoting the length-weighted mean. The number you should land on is 1.11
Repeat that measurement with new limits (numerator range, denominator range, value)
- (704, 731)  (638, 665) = 1.06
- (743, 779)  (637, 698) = 0.78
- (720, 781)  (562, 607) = 0.83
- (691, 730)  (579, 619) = 1.05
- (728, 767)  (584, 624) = 0.84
